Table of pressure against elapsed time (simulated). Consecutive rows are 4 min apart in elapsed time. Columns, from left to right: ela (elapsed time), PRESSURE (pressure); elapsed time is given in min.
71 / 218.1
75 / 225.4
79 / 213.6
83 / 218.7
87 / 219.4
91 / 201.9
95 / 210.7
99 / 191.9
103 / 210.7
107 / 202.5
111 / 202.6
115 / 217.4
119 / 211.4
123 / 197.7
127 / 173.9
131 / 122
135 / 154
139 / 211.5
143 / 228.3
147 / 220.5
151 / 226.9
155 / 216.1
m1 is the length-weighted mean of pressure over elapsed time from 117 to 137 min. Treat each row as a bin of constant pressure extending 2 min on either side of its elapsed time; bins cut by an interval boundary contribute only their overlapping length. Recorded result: 172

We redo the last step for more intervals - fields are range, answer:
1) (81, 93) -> 213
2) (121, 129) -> 186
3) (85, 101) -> 206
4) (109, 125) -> 207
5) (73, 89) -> 219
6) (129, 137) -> 138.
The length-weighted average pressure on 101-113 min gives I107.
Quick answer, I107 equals 205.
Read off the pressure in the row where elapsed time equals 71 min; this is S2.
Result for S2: 218.1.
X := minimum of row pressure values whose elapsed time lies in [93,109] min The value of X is 191.9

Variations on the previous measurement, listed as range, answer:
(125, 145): 122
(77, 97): 201.9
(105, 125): 197.7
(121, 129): 173.9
